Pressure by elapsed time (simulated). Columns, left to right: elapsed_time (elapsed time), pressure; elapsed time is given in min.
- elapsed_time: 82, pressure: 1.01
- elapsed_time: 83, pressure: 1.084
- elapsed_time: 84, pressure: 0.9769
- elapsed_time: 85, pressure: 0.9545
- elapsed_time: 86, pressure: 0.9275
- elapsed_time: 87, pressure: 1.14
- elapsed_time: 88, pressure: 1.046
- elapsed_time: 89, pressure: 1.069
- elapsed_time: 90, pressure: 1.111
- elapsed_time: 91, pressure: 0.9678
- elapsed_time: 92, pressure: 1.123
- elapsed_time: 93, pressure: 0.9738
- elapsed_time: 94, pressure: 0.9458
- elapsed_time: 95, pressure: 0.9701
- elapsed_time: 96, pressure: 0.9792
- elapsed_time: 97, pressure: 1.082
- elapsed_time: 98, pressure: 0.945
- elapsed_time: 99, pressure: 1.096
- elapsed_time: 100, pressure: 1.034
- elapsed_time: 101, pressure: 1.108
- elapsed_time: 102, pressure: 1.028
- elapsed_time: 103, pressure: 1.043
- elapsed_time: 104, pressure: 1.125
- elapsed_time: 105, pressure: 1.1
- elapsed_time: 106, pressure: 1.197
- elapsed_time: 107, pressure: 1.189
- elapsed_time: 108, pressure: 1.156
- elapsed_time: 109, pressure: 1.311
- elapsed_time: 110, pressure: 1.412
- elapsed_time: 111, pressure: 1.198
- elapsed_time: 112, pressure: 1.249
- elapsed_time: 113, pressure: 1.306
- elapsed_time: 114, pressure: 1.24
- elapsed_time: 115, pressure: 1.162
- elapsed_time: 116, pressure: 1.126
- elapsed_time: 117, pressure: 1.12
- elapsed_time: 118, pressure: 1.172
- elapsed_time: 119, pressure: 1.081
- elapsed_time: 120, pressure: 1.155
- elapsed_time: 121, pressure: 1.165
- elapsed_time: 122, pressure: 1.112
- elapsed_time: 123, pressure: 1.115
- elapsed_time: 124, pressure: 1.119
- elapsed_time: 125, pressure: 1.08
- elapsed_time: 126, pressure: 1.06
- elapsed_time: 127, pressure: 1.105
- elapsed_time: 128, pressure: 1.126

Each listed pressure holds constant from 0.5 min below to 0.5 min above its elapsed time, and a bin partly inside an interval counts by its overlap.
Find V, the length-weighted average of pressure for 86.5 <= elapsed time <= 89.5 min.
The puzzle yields 1.08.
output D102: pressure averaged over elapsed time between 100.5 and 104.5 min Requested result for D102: 1.08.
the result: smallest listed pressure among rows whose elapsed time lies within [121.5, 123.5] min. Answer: 1.112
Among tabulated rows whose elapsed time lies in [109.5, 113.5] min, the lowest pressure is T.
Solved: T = 1.198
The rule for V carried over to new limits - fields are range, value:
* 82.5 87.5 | 1.02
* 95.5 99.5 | 1.03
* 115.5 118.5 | 1.14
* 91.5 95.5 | 1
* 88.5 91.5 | 1.05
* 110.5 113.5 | 1.25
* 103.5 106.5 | 1.14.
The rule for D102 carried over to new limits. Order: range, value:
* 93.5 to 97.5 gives 0.994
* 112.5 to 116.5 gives 1.21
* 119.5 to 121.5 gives 1.16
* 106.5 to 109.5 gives 1.22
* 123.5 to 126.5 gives 1.09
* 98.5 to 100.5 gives 1.06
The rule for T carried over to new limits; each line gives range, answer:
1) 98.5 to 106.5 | 1.028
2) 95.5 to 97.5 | 0.9792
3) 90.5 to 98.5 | 0.945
